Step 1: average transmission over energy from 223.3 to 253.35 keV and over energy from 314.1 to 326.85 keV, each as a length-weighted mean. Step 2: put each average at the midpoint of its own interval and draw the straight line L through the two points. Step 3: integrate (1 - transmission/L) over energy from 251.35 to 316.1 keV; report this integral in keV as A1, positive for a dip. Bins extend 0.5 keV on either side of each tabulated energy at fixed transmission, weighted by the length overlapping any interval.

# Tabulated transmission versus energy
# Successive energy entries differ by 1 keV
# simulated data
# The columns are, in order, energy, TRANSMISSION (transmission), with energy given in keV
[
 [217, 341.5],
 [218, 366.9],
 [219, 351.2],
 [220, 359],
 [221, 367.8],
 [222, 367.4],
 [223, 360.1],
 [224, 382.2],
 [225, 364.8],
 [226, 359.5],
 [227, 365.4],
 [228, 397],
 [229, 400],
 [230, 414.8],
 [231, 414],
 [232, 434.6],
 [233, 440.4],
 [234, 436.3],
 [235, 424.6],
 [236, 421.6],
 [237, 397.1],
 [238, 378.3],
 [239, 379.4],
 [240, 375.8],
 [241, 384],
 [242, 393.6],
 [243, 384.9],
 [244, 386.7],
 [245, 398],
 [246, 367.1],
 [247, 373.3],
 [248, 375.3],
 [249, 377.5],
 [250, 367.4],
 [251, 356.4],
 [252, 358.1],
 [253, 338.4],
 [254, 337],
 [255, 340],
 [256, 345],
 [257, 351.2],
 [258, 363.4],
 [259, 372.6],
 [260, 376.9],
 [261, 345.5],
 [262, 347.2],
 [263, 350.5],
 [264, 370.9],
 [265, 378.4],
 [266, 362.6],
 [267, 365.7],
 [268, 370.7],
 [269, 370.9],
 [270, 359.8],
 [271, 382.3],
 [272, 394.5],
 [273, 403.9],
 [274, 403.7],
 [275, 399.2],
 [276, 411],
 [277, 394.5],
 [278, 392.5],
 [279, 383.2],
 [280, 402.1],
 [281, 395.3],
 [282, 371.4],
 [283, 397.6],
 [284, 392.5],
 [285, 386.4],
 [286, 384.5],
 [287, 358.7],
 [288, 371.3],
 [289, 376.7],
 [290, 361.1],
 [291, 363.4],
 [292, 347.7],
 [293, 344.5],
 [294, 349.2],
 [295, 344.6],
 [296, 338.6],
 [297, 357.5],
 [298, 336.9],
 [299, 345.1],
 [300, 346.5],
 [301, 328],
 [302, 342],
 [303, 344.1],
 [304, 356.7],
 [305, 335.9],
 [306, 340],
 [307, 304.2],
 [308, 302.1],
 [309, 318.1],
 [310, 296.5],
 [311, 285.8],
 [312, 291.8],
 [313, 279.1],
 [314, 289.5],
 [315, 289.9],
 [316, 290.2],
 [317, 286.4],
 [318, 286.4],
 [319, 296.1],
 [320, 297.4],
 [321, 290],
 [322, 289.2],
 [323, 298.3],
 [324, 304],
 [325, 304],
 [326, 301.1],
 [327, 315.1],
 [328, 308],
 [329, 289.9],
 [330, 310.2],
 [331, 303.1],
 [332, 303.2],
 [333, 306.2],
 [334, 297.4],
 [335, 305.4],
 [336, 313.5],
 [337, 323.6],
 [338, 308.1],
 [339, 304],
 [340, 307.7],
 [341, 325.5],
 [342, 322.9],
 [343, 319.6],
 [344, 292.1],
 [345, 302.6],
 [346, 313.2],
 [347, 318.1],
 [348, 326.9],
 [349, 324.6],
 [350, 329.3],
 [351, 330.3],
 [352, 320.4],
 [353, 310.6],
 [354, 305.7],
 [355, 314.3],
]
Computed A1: -3.5 keV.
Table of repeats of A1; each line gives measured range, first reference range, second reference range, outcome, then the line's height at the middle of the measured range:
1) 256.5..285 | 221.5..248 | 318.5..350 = -1.4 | 361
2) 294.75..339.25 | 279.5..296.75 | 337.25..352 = 4.1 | 342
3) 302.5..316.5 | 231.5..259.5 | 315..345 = 0.6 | 322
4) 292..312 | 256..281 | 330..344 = 0.7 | 344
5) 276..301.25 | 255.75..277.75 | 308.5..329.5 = -2.0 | 341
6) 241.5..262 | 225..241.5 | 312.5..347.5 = 0.9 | 382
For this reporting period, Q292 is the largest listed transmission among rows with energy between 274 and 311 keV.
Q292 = 411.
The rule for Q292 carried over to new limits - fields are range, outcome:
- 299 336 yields 356.7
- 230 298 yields 440.4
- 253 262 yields 376.9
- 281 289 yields 397.6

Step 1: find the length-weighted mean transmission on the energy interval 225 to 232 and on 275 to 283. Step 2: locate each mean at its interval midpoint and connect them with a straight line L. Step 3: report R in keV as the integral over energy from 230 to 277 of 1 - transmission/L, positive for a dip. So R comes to 1.55 keV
